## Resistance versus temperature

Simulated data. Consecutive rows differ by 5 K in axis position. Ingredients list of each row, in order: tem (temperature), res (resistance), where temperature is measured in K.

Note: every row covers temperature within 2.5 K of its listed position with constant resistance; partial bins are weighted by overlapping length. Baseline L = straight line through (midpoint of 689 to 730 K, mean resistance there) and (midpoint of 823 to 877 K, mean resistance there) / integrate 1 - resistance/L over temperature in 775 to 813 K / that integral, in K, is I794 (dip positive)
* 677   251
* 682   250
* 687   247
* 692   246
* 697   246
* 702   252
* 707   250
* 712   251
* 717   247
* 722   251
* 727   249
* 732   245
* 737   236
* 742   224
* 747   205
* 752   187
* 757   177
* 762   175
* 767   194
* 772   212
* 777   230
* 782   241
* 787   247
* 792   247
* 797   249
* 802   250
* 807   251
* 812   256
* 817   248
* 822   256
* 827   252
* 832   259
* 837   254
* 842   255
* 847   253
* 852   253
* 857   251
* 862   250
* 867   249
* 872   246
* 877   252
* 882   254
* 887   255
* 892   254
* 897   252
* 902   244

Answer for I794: 0.7 K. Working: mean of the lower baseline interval 249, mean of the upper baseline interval 252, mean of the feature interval 246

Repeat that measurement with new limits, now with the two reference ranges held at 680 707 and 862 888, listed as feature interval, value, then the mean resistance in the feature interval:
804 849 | -0.6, 254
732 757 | 3.7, 213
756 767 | 3.1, 180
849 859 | -0.1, 252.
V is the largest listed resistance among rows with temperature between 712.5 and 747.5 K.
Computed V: 251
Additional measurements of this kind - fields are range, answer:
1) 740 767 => 224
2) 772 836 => 259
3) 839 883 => 255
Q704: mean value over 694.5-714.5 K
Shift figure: 250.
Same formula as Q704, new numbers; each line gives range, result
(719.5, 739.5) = 245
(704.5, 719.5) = 249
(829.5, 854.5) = 255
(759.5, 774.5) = 194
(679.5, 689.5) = 248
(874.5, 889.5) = 254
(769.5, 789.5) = 232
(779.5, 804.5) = 247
